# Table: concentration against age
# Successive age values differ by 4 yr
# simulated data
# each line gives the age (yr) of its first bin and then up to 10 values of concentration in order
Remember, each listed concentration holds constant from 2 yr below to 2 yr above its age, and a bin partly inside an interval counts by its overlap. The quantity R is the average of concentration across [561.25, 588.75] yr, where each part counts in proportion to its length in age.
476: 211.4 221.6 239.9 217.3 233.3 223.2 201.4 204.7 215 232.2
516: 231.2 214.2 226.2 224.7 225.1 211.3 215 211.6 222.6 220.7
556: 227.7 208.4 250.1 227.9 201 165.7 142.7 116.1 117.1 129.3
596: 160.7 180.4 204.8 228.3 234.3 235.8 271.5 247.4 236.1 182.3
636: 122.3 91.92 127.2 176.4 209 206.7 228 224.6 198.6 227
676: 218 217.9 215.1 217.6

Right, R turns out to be 178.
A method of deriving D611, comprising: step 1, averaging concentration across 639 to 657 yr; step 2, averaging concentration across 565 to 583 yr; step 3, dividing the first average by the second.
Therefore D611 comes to 0.9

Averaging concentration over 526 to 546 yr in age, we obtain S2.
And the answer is 218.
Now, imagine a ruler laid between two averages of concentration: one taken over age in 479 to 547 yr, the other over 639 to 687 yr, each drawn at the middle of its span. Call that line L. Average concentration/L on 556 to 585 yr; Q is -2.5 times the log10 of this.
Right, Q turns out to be 0.10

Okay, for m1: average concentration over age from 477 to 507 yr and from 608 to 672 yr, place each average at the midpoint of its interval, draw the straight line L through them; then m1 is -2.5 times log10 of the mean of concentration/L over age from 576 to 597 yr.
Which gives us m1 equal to 0.47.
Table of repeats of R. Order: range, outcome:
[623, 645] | 166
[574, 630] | 191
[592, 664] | 196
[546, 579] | 213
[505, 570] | 222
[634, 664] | 170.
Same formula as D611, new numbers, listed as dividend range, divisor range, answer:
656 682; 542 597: 1.17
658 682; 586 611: 1.27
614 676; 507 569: 0.90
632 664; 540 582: 0.82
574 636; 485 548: 0.86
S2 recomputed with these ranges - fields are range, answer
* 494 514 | 215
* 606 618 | 233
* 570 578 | 183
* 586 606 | 158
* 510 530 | 226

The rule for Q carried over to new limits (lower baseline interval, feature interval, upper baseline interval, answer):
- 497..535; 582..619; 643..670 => 0.14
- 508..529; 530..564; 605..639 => 0.01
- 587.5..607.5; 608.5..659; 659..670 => -0.03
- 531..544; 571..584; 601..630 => 0.38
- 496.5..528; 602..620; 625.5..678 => -0.17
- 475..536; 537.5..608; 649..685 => 0.16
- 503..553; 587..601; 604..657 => 0.37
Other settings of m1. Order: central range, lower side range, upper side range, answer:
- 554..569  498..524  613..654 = -0.111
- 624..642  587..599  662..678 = 0.065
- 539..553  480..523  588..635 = -0.015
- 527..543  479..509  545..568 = 0.026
